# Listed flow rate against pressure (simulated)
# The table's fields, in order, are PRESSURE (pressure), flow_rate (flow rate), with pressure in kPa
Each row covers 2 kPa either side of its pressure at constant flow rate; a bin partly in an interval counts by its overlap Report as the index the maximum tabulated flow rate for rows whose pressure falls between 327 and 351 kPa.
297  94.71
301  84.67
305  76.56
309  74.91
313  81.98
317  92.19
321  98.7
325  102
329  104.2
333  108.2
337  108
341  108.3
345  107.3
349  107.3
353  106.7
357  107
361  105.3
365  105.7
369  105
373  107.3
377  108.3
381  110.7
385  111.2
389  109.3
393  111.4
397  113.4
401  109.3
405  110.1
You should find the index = 108.3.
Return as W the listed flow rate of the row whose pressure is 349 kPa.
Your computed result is 107.3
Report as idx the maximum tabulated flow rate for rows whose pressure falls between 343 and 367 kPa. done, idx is 107.3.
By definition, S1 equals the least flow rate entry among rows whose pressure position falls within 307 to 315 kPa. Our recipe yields 74.91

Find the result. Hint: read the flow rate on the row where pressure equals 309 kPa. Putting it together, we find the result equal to 74.91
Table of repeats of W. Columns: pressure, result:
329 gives 104.2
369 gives 105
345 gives 107.3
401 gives 109.3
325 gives 102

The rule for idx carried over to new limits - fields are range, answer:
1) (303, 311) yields 76.56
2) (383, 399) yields 113.4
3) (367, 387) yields 111.2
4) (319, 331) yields 104.2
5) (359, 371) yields 105.7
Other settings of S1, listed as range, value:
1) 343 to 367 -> 105.3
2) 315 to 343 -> 92.19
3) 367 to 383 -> 105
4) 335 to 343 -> 108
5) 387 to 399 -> 109.3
